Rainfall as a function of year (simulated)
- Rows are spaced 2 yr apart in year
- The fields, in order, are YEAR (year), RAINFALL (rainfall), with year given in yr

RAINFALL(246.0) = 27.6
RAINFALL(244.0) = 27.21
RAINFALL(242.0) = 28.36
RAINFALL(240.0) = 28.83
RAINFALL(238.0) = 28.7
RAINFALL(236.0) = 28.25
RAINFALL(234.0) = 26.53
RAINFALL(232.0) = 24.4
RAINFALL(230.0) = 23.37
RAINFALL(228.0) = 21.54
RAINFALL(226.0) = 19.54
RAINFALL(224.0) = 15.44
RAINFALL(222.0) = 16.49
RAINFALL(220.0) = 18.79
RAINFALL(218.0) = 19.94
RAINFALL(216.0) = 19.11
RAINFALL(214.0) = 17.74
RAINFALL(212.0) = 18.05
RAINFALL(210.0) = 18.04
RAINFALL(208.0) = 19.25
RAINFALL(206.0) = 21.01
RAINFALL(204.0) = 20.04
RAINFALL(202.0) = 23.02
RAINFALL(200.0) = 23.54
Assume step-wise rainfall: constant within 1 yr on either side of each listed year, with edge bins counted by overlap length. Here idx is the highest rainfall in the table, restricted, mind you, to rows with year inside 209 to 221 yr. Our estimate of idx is 19.94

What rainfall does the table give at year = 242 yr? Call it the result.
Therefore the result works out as 28.36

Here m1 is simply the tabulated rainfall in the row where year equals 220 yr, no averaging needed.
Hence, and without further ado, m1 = 18.79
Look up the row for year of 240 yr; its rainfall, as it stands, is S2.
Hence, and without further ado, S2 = 28.83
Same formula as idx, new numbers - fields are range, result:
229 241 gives 28.83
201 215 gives 23.02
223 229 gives 21.54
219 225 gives 18.79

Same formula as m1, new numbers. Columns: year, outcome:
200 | 23.54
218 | 19.94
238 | 28.7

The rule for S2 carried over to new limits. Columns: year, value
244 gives 27.21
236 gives 28.25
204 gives 20.04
